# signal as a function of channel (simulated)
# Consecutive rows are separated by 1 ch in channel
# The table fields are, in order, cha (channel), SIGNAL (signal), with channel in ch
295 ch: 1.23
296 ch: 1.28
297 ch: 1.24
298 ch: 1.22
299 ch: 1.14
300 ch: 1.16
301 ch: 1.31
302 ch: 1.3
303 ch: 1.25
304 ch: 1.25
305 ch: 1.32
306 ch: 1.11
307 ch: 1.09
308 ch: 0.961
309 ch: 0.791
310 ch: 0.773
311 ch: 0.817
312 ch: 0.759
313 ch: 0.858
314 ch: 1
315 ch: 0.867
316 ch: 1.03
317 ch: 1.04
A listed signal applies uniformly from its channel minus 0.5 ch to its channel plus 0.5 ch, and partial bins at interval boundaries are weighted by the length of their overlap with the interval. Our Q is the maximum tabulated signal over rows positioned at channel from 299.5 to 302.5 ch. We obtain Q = 1.31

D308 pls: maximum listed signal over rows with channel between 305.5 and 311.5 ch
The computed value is 1.11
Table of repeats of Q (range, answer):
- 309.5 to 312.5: 0.817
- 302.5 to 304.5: 1.25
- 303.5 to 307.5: 1.32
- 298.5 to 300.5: 1.16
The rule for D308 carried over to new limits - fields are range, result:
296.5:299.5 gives 1.24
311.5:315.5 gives 1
